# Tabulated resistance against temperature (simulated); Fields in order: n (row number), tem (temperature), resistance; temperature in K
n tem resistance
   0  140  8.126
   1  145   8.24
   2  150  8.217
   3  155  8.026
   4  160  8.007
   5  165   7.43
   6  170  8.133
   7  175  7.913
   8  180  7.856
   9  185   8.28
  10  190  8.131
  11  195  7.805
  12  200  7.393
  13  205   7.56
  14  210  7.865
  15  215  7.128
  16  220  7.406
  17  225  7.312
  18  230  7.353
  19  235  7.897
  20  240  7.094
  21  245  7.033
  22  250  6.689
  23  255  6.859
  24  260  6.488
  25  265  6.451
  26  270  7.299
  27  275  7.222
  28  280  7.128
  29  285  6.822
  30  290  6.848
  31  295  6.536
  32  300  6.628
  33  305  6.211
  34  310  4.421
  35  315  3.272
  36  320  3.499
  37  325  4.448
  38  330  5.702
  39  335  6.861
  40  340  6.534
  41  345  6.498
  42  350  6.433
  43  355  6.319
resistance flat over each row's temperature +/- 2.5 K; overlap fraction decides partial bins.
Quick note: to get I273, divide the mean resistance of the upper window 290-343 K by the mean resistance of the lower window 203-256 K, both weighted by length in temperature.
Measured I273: 0.75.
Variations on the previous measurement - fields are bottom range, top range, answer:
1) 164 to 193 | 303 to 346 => 0.65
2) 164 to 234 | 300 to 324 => 0.60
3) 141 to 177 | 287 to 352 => 0.71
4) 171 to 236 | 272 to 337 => 0.76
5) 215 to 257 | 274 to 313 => 0.89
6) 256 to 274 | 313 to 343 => 0.75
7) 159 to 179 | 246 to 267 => 0.85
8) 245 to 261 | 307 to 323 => 0.57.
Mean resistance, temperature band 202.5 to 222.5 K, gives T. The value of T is 7.49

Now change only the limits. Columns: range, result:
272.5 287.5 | 7.06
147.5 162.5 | 8.08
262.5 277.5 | 6.99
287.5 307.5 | 6.56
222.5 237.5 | 7.52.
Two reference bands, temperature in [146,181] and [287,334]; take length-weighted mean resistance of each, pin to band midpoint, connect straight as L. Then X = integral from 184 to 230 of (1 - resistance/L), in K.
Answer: -2.75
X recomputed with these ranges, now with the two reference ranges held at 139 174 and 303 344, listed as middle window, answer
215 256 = -3.39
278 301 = -4.24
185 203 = -1.13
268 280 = -2.46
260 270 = -0.84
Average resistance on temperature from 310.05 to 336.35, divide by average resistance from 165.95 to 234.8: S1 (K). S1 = 0.60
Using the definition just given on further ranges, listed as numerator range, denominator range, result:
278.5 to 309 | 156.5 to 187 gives 0.83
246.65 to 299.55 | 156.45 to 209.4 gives 0.87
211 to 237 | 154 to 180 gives 0.94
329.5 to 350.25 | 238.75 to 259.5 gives 0.94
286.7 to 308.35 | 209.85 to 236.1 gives 0.87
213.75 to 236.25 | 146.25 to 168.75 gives 0.93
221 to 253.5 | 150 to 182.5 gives 0.91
